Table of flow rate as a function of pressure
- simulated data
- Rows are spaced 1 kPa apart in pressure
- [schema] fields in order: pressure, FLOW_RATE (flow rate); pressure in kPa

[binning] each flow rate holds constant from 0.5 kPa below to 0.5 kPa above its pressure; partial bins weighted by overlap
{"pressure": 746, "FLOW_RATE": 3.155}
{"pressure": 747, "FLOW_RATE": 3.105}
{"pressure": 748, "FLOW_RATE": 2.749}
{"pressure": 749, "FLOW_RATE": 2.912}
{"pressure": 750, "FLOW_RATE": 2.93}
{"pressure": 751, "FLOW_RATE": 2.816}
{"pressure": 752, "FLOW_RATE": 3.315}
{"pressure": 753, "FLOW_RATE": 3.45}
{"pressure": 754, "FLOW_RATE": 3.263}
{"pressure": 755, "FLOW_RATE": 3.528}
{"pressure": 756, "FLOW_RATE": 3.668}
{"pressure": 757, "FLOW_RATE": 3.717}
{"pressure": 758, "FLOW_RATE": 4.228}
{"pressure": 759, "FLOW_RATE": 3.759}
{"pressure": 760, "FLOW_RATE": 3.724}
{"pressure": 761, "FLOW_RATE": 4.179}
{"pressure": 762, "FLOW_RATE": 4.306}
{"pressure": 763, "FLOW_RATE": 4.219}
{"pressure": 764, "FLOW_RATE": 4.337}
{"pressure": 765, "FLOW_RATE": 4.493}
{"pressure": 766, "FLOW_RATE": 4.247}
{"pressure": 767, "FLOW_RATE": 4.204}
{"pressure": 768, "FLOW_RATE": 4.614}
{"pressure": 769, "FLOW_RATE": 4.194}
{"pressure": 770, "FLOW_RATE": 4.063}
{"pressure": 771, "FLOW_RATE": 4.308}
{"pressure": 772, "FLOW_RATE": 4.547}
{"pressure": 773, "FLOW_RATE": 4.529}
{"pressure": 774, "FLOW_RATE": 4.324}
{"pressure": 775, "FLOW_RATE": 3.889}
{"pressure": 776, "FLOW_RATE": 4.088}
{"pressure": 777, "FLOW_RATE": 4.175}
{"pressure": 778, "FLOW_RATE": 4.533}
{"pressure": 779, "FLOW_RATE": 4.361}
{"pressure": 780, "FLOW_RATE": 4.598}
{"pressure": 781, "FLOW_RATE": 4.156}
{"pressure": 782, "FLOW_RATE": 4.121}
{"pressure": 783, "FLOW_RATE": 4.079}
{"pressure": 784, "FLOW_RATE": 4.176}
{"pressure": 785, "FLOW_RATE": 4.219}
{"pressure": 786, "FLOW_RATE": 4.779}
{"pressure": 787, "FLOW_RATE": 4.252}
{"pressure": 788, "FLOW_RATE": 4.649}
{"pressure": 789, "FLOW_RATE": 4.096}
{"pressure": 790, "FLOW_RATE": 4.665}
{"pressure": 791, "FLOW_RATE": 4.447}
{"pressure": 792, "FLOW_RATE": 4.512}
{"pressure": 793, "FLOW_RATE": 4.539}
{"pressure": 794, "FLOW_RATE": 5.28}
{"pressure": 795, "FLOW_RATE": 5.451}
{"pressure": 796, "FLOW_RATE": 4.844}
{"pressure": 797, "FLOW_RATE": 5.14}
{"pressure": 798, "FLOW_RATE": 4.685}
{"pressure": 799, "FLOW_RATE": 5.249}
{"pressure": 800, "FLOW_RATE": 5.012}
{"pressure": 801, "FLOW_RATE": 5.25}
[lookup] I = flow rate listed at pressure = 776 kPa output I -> 4.088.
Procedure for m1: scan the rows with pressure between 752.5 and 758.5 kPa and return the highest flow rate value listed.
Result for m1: 4.228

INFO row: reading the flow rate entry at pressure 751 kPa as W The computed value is 2.816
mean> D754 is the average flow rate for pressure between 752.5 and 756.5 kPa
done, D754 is 3.48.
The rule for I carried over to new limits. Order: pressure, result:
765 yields 4.493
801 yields 5.25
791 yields 4.447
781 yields 4.156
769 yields 4.194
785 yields 4.219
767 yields 4.204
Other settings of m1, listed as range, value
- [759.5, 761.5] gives 4.179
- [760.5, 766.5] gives 4.493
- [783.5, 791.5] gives 4.779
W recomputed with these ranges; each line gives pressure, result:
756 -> 3.668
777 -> 4.175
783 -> 4.079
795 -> 5.451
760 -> 3.724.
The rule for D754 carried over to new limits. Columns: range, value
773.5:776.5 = 4.1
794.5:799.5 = 5.07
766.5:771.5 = 4.28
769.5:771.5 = 4.19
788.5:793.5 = 4.45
